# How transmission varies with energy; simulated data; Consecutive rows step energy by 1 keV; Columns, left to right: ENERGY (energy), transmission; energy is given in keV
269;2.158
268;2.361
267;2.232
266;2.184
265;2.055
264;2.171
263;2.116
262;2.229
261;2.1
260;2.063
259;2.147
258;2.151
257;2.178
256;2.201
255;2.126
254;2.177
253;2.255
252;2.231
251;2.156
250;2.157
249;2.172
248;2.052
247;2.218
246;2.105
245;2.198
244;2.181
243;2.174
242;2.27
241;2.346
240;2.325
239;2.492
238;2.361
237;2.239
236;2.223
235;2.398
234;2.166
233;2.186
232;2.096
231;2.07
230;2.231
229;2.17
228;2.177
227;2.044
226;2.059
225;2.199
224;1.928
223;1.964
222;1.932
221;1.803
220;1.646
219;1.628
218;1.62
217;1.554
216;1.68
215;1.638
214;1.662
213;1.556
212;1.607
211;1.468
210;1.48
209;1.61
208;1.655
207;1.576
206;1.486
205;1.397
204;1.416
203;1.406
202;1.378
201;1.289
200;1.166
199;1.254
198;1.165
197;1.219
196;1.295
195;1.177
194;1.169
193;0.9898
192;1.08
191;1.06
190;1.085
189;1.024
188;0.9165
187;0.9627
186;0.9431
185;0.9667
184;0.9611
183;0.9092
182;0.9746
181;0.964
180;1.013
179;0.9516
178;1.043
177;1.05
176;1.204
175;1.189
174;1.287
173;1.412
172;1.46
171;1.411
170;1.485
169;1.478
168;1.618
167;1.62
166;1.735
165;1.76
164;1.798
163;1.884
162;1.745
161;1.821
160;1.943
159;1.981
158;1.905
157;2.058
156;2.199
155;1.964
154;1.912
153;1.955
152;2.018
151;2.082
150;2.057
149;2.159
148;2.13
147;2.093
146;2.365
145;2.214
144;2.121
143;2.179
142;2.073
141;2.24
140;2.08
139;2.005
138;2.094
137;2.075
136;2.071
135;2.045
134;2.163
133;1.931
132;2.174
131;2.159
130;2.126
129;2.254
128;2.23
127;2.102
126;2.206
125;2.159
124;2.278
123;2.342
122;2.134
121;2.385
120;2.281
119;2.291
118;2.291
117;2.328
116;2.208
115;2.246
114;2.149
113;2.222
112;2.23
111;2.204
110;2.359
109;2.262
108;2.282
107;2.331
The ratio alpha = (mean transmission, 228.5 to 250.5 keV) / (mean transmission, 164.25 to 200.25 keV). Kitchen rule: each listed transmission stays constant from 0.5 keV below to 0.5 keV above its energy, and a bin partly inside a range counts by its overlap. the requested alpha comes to 1.85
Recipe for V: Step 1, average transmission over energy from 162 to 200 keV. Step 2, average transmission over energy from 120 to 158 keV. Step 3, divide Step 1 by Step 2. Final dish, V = 0.58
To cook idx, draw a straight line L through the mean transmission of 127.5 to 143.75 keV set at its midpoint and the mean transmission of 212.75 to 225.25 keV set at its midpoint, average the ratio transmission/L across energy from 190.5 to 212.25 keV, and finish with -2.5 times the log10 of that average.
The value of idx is 0.34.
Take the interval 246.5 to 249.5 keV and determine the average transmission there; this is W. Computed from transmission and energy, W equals 2.15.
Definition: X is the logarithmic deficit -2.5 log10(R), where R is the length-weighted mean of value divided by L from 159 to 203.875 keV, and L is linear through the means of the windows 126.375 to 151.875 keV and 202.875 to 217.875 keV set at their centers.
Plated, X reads 0.360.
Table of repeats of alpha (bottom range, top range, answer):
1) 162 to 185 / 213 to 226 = 1.33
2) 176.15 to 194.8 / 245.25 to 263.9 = 2.14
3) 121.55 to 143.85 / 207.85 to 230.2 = 0.84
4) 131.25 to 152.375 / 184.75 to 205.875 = 0.55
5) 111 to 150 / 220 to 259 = 0.99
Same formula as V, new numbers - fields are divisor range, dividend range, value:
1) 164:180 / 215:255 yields 1.52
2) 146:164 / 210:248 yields 1.01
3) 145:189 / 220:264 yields 1.38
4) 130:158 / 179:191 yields 0.47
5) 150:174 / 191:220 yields 0.79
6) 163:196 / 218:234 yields 1.64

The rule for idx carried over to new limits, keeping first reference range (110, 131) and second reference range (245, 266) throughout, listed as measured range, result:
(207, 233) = 0.19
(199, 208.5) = 0.48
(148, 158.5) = 0.09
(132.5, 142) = 0.07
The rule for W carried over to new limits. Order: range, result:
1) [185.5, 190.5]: 0.986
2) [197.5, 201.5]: 1.22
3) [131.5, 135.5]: 2.08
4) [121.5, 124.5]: 2.25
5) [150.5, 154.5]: 1.99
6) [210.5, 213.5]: 1.54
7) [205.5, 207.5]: 1.53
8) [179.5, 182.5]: 0.984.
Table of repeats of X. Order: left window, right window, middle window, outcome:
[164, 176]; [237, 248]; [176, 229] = 0.31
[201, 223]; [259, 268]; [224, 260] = -0.15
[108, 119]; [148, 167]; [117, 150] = -0.03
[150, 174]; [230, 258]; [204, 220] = 0.29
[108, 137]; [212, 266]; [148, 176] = 0.22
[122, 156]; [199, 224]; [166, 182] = 0.40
